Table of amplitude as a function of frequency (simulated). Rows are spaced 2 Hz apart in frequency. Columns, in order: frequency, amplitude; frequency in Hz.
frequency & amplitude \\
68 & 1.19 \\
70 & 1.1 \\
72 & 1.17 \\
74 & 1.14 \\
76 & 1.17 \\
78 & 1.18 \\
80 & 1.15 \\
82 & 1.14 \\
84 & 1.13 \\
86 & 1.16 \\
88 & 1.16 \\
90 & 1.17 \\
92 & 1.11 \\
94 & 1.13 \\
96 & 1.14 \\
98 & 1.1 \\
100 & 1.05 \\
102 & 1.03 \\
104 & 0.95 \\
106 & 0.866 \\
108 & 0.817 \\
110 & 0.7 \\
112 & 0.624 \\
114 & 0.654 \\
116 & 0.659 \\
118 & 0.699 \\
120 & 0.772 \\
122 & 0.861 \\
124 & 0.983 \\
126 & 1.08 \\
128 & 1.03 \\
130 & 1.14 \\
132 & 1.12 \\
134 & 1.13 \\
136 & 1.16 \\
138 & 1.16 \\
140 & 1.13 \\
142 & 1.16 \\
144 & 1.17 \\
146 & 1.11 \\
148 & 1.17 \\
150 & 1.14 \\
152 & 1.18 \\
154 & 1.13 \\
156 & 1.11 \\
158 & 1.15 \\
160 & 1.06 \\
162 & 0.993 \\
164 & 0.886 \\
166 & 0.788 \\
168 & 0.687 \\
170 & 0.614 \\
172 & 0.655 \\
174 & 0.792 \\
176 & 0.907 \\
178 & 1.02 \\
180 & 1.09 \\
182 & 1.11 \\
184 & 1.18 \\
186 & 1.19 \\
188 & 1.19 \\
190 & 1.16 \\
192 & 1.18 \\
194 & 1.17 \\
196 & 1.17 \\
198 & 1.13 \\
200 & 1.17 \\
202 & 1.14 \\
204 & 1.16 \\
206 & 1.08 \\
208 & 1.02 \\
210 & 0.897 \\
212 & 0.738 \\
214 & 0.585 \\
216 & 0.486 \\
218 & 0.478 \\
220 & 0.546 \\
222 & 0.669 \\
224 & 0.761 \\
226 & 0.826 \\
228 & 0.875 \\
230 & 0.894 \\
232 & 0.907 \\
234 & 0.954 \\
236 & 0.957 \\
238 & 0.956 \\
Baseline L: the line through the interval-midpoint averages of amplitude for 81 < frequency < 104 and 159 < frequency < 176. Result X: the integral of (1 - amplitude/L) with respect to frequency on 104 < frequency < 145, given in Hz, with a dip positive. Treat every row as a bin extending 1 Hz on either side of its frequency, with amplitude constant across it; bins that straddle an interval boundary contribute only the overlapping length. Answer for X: 1.2 Hz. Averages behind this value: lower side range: 1.11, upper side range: 0.815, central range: 0.946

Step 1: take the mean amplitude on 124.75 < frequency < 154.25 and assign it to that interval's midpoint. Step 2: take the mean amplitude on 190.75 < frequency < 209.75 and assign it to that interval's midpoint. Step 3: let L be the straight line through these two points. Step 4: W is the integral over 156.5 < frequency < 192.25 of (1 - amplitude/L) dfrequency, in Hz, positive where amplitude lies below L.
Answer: 4.8 Hz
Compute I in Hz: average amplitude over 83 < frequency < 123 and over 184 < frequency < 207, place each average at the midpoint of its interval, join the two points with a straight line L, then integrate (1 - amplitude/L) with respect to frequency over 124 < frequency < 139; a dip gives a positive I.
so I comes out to -1.5 Hz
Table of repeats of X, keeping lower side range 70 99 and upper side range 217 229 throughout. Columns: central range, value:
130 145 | -2.70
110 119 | 3.30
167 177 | 1.48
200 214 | -4.51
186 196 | -4.76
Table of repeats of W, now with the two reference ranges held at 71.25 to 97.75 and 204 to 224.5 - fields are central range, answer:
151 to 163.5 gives -2.3 Hz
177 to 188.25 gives -3.8 Hz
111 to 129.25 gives 3.7 Hz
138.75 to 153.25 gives -2.9 Hz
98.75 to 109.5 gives 1.5 Hz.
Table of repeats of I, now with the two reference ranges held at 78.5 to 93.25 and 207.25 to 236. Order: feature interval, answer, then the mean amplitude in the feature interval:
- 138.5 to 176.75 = -1.83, 0.994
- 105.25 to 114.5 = 2.97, 0.733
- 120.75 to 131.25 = 0.18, 1.02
